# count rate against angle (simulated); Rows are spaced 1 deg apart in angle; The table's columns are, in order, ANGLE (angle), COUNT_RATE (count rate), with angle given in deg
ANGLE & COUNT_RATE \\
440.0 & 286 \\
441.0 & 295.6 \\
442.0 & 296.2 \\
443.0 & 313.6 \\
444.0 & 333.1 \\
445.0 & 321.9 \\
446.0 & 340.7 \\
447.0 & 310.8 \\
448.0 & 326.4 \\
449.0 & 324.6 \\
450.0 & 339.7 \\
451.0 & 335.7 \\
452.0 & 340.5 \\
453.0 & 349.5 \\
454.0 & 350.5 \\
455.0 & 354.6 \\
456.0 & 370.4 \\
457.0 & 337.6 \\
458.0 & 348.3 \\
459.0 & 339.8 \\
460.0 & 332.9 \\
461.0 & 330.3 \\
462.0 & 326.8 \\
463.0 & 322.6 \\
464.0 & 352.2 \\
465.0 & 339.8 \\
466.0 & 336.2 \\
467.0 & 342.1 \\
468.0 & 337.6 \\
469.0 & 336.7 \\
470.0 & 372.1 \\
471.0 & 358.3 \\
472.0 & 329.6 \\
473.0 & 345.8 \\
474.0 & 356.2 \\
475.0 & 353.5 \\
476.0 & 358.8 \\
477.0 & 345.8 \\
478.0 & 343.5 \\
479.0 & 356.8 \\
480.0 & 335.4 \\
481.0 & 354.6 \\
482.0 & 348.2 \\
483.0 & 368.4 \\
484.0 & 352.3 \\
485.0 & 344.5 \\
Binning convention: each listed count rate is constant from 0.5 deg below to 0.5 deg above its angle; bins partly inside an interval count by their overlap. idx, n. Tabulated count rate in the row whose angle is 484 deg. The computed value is 352.3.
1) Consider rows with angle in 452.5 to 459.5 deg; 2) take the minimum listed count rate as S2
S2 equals 337.6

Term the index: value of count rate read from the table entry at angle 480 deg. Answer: 335.4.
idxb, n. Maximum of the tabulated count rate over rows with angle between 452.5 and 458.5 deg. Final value 370.4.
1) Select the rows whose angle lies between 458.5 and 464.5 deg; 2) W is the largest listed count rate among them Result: 352.2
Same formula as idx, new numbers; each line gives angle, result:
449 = 324.6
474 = 356.2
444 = 333.1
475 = 353.5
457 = 337.6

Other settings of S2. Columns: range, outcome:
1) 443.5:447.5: 310.8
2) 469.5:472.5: 329.6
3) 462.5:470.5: 322.6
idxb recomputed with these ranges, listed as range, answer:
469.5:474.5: 372.1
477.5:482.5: 356.8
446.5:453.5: 349.5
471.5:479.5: 358.8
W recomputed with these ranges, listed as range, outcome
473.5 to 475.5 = 356.2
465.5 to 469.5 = 342.1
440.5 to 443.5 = 313.6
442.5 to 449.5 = 340.7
